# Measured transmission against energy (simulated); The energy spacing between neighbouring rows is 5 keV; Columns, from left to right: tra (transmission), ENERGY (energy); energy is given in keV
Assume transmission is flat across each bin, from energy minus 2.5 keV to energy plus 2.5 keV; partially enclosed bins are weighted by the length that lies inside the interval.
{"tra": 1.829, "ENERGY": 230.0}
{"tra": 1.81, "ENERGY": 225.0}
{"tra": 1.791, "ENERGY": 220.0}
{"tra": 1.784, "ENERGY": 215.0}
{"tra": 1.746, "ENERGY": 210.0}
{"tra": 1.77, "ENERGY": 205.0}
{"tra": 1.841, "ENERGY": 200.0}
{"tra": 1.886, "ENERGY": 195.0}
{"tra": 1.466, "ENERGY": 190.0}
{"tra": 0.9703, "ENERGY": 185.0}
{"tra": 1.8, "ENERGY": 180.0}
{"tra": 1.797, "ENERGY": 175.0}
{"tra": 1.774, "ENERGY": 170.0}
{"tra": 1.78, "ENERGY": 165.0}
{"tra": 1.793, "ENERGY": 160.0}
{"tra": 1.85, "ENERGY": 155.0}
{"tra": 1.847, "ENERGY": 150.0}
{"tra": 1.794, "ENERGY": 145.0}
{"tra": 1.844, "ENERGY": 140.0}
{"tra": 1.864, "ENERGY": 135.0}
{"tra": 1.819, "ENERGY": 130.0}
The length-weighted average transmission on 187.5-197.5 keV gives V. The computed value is 1.68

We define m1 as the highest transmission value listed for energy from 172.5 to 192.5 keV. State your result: 1.8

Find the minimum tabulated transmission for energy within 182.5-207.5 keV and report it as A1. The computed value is 0.9703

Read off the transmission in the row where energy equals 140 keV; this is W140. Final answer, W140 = 1.844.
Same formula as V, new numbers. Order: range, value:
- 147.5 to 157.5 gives 1.85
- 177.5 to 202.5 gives 1.59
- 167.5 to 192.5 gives 1.56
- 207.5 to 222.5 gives 1.77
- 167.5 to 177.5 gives 1.79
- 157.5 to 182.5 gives 1.79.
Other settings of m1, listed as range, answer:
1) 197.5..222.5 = 1.841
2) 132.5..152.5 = 1.864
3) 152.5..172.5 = 1.85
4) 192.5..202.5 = 1.886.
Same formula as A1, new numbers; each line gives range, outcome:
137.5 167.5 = 1.78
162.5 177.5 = 1.774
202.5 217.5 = 1.746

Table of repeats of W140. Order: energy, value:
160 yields 1.793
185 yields 0.9703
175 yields 1.797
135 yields 1.864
